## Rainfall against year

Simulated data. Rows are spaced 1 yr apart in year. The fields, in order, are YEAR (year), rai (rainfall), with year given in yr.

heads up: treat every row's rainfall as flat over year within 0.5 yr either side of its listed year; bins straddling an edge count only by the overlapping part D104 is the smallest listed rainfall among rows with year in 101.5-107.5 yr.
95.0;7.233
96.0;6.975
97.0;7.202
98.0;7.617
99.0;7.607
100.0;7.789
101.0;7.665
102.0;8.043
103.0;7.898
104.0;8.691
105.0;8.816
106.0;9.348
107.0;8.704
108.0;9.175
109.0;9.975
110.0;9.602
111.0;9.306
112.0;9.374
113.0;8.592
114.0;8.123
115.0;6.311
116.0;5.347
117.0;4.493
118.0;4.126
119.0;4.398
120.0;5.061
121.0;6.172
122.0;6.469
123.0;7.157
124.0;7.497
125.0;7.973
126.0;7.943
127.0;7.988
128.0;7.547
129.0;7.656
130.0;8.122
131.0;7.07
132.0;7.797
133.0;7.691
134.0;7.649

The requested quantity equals 7.898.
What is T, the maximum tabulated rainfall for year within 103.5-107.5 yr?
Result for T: 9.348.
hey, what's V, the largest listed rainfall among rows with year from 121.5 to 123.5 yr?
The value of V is 7.157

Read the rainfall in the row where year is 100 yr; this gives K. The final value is 7.789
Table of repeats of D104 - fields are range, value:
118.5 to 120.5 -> 4.398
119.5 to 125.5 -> 5.061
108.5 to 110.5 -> 9.602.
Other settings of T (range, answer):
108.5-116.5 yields 9.975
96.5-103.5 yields 8.043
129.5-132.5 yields 8.122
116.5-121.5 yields 6.172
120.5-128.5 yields 7.988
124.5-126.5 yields 7.973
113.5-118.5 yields 8.123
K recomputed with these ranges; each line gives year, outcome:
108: 9.175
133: 7.691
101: 7.665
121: 6.172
